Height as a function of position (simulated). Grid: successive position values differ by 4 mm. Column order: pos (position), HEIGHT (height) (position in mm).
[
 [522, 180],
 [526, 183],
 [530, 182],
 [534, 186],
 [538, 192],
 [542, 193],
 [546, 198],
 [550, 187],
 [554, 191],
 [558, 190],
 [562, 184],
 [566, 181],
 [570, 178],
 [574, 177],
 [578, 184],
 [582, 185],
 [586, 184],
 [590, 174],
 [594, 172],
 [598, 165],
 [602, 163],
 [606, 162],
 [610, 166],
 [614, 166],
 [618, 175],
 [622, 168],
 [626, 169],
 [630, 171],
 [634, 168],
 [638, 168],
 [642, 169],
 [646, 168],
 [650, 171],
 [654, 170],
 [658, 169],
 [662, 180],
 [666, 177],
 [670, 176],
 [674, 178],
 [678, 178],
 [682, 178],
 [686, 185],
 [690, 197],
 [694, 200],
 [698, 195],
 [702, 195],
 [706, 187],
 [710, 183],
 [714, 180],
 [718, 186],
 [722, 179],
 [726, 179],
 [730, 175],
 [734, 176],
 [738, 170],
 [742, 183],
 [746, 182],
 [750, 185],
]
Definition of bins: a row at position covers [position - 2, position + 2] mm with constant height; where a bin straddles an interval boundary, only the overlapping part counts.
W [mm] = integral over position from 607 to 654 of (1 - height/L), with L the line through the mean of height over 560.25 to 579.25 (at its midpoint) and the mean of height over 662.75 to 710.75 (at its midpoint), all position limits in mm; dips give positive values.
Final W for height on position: 3.7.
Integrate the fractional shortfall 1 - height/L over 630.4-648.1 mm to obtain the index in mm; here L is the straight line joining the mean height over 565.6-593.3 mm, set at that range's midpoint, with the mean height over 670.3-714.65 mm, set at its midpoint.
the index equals 1.4 mm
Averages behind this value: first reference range 180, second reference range 187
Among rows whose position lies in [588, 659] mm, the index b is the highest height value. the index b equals 175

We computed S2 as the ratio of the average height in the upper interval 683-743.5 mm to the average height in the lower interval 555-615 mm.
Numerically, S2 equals 1.0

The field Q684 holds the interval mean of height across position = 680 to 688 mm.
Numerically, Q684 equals 182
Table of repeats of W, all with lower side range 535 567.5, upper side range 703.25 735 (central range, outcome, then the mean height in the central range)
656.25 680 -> 0.9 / 176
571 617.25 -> 3.6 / 173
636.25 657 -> 1.7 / 169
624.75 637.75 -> 1.1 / 169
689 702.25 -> -1.1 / 197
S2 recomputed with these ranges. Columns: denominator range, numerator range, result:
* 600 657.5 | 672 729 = 1.10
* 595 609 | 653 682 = 1.07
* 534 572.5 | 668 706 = 0.99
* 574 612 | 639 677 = 1.00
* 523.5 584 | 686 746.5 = 0.99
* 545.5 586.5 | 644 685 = 0.94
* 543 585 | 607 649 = 0.91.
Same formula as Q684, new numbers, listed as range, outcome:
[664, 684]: 177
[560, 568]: 182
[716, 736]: 179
